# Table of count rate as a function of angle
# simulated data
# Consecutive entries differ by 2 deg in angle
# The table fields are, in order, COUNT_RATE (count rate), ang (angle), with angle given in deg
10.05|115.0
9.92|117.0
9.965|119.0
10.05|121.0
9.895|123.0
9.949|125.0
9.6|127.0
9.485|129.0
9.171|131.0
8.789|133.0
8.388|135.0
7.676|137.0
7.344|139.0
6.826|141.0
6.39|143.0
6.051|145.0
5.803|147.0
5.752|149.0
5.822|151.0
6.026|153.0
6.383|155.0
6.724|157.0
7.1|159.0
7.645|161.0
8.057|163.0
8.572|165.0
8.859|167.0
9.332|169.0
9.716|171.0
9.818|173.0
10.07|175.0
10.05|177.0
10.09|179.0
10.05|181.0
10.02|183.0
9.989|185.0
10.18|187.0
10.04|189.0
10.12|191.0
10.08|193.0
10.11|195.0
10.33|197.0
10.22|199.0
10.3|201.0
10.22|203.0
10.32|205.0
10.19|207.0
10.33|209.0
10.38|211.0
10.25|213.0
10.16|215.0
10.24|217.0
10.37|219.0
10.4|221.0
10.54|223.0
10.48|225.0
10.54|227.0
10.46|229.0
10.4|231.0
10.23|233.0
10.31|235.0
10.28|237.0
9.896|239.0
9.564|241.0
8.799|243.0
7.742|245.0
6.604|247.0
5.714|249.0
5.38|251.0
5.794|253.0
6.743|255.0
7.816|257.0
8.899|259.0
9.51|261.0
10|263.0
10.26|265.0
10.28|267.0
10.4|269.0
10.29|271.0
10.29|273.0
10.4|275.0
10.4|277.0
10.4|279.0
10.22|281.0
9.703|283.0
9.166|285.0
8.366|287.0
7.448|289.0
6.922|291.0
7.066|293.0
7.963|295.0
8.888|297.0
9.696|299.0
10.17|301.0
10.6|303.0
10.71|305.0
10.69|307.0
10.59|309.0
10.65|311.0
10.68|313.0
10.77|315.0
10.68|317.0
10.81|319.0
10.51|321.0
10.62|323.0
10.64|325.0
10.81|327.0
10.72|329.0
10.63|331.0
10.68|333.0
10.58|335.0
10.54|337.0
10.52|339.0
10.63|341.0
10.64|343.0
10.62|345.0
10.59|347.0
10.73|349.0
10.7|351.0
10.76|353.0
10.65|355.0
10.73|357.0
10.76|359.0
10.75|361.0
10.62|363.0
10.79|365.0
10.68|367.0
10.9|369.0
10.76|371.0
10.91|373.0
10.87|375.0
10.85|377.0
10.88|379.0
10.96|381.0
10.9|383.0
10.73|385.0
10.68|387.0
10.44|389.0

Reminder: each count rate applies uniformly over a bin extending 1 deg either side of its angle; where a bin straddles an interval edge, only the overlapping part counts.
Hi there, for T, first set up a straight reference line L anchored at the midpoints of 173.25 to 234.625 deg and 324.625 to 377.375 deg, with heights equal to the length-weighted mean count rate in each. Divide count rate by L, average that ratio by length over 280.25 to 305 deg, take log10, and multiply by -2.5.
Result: 0.180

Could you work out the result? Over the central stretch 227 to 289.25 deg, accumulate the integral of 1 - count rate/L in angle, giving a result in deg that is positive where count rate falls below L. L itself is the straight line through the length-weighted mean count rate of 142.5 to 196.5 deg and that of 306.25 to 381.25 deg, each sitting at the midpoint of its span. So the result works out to 3.19 deg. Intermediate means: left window 8.51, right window 10.7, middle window 9.13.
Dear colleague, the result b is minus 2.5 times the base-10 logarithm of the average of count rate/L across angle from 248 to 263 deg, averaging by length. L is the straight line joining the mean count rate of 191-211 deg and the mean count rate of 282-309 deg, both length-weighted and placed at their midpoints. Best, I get 0.29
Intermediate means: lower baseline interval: 10.2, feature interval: 7.31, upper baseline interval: 9.09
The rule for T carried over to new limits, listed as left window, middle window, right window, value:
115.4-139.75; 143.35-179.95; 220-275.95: 0.175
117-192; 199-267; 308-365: 0.005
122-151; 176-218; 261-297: -0.195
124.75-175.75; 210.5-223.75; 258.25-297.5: -0.194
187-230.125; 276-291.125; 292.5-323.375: 0.106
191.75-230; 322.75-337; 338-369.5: -0.004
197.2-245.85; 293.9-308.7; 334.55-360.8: 0.067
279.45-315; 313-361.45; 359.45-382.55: -0.051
